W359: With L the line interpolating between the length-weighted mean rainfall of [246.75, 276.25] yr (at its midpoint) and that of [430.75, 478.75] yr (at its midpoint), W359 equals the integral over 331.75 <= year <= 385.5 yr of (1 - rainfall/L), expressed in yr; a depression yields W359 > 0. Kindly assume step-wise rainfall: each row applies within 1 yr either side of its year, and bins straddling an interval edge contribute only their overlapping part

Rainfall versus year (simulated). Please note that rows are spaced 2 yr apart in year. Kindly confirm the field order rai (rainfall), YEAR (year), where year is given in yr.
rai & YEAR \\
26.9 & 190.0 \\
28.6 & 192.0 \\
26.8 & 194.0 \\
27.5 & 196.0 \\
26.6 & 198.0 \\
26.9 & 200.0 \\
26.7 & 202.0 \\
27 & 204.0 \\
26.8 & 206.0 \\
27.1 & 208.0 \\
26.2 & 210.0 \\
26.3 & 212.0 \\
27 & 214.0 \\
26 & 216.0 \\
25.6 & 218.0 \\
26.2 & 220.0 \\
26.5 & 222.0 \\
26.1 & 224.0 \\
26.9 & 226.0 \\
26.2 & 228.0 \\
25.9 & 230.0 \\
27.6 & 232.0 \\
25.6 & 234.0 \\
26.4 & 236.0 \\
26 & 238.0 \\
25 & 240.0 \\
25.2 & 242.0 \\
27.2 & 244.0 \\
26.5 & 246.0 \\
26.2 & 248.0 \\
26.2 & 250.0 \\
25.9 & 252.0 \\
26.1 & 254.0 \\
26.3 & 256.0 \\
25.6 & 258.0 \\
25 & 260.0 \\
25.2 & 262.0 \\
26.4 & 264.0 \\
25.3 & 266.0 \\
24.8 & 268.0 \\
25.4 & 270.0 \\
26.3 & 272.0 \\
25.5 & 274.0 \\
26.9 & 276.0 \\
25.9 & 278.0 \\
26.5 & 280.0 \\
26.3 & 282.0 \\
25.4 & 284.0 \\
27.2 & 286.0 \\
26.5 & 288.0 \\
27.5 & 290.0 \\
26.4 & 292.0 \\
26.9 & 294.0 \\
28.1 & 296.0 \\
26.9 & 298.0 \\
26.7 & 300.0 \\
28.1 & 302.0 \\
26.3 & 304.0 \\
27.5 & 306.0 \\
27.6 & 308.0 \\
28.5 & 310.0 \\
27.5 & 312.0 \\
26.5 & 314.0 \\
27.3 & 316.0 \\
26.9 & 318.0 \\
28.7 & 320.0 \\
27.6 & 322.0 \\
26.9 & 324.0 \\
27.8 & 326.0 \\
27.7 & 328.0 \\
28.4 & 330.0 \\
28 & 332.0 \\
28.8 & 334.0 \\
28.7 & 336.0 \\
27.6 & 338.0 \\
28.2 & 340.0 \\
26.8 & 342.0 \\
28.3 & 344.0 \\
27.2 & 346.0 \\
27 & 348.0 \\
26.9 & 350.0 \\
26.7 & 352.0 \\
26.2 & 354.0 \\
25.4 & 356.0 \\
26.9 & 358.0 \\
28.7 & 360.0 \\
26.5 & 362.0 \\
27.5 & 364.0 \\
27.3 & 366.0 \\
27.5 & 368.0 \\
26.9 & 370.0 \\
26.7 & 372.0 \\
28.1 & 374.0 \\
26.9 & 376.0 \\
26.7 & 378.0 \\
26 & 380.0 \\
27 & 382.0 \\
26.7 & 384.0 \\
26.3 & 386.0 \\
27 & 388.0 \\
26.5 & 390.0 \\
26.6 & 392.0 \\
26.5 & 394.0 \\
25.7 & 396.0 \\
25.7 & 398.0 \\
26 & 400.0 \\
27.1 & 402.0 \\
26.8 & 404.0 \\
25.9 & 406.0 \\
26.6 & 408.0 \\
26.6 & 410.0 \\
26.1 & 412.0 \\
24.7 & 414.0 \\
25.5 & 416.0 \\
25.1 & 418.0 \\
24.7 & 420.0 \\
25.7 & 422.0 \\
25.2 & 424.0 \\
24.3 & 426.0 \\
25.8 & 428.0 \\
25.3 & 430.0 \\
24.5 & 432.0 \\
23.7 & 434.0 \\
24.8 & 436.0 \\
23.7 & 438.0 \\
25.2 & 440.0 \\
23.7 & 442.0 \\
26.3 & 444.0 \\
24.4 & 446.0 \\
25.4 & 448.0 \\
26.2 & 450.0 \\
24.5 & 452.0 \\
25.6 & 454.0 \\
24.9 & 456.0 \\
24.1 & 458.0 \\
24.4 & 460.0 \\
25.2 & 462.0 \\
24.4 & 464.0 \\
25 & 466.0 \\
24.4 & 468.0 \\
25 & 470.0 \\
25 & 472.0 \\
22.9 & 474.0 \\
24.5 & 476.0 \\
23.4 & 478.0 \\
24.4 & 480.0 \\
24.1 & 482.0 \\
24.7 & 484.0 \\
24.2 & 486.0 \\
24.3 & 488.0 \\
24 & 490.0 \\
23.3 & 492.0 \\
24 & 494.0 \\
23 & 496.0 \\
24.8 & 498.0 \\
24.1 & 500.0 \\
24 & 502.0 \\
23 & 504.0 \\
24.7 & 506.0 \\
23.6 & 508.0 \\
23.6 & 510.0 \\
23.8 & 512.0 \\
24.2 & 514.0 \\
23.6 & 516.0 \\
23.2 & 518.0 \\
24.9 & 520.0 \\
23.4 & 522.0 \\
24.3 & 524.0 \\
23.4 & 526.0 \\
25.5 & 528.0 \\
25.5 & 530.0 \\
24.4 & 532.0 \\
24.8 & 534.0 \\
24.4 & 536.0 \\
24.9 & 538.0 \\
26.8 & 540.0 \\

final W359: -4.3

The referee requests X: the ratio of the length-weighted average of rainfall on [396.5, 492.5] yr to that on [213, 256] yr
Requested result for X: 0.95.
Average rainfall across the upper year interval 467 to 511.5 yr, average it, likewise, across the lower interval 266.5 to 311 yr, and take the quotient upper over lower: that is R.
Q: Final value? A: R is 0.90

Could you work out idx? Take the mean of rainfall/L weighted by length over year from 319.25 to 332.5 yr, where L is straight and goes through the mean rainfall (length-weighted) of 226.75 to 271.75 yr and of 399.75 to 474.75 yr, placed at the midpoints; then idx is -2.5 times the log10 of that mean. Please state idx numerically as -0.09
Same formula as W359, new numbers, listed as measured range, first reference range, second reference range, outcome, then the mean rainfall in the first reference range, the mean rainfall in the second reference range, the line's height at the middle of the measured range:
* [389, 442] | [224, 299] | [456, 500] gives -1.49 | 26.2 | 24.3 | 24.8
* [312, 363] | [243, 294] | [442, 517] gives -3.78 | 26.1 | 24.3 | 25.5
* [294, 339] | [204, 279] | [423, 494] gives -3.60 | 26.1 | 24.6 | 25.6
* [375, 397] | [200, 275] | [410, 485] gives -1.18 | 26.1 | 24.8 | 25.2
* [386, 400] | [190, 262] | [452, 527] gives -0.75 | 26.4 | 24.2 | 25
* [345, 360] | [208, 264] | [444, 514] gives -0.88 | 26.1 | 24.3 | 25.3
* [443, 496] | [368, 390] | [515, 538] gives 1.62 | 26.8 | 24.3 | 25.3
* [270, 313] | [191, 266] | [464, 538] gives -1.68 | 26.3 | 24.2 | 25.8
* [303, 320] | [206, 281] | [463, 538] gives -1.17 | 26.1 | 24.2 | 25.6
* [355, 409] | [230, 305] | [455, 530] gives -3.29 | 26.2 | 24.2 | 25.2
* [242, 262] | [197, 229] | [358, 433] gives 0.33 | 26.5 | 26.3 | 26.5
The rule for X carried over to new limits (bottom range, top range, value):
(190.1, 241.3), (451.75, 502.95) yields 0.92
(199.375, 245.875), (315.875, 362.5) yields 1.04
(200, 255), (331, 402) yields 1.03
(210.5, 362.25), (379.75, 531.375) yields 0.93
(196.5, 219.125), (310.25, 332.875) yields 1.04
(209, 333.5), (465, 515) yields 0.91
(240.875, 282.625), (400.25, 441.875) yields 0.98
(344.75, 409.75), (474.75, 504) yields 0.90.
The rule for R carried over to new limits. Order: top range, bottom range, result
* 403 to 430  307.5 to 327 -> 0.93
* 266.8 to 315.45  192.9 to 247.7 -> 1.01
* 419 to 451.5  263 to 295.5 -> 0.95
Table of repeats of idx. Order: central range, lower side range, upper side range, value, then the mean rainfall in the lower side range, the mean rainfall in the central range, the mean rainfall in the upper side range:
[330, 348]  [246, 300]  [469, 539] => -0.094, 26.2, 27.9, 24.1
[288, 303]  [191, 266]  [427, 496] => -0.055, 26.3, 27.2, 24.5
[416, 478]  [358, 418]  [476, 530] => 0.021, 26.6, 24.8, 24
